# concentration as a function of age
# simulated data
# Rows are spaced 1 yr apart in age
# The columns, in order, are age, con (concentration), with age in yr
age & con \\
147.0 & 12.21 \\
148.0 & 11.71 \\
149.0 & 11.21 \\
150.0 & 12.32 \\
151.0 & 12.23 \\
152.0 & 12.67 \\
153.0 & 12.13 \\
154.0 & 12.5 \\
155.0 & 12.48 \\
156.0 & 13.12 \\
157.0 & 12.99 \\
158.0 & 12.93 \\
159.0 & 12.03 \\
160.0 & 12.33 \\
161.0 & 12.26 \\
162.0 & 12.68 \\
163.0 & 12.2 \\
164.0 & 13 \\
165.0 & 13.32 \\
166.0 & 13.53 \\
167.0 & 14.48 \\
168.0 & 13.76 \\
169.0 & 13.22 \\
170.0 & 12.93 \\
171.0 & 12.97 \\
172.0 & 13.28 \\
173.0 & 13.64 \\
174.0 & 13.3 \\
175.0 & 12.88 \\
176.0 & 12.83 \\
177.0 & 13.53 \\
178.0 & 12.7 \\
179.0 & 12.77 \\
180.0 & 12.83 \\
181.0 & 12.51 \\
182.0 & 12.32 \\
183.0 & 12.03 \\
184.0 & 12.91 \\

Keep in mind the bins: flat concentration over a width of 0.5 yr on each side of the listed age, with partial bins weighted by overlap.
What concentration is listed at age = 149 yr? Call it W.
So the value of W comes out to 11.21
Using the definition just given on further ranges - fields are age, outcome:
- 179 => 12.77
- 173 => 13.64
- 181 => 12.51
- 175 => 12.88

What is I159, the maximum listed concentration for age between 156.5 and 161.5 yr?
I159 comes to 12.99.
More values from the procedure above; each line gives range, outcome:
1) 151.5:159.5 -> 13.12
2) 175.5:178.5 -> 13.53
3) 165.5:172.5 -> 14.48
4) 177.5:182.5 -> 12.83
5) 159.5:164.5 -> 13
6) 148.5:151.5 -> 12.32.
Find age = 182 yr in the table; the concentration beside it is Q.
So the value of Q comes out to 12.32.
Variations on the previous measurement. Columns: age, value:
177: 13.53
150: 12.32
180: 12.83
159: 12.03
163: 12.2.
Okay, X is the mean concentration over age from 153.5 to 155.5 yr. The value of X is 12.5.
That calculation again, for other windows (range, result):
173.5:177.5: 13.1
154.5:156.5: 12.8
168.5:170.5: 13.1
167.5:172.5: 13.2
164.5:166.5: 13.4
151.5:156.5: 12.6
